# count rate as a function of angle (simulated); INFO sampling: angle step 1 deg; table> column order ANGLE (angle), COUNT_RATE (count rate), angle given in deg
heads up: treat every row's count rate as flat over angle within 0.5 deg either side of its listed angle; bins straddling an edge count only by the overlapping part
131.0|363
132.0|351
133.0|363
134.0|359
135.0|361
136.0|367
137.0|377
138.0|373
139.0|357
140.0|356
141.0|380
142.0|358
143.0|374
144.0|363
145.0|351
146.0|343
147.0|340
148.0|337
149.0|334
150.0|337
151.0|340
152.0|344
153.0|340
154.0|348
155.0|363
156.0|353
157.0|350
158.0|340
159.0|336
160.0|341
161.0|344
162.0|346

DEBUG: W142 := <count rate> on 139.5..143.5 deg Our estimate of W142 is 367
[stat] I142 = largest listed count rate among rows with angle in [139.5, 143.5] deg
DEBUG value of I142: 380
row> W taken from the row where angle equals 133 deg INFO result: 363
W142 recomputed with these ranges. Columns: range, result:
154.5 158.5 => 352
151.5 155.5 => 349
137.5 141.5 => 366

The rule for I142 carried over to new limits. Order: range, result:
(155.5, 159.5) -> 353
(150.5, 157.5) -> 363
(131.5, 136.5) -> 367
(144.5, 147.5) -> 351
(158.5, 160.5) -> 341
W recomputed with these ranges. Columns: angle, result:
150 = 337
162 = 346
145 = 351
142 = 358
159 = 336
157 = 350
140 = 356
